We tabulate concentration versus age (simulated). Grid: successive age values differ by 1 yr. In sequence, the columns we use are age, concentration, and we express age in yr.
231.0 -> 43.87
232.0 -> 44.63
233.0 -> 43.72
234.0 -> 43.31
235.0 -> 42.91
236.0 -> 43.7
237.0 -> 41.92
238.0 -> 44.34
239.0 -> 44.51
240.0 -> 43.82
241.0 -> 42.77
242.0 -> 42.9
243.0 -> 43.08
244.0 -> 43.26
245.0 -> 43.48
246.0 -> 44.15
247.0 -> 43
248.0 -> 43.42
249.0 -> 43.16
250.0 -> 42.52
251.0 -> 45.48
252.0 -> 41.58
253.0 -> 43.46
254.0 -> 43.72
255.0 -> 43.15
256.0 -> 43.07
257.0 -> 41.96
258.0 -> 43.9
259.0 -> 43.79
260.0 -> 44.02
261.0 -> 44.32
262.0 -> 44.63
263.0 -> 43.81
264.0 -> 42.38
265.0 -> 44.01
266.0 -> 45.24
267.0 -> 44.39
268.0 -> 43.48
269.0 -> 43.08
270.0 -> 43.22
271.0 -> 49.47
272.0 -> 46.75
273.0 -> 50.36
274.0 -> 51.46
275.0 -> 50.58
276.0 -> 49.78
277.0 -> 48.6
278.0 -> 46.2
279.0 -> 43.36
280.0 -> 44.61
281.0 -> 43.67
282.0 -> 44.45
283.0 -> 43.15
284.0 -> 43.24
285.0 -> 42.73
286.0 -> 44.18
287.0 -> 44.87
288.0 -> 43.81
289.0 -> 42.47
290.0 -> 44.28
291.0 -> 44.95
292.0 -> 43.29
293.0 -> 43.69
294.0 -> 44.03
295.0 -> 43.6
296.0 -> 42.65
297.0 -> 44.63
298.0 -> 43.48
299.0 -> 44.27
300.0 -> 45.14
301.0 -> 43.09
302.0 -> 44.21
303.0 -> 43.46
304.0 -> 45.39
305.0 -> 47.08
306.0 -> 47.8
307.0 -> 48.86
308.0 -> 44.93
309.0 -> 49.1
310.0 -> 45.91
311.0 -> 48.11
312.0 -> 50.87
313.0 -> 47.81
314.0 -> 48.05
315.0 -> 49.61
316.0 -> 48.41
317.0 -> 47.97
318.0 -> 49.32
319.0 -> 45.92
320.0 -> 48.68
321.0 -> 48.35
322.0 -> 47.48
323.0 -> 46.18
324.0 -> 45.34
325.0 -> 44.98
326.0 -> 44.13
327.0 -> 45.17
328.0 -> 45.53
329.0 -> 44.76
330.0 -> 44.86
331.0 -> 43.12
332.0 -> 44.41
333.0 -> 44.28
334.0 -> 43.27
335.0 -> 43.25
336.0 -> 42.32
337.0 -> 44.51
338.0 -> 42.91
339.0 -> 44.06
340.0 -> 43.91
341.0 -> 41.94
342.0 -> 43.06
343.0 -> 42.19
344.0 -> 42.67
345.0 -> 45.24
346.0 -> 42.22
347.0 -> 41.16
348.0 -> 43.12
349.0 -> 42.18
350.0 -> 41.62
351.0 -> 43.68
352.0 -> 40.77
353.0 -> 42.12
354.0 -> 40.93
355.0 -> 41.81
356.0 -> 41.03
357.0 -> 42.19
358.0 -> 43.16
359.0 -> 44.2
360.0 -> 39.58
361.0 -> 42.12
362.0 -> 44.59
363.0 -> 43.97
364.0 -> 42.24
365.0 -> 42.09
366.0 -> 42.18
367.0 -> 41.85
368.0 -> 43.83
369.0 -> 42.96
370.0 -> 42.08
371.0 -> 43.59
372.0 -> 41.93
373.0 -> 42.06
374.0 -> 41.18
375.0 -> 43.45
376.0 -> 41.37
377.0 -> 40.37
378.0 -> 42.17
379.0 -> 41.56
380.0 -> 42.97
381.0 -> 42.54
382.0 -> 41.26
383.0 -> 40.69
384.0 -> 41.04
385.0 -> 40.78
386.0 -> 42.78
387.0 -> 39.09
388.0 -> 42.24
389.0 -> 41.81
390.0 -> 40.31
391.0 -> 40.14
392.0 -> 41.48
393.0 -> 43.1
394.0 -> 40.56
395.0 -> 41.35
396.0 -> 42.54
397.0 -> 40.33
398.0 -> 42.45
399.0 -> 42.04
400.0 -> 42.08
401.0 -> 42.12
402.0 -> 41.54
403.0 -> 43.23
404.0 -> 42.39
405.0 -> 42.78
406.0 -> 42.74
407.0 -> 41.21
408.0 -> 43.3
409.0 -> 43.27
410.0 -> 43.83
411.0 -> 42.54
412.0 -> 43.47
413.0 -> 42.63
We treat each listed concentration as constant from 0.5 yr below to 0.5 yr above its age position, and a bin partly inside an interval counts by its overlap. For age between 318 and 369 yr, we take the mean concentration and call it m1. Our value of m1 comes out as 43.6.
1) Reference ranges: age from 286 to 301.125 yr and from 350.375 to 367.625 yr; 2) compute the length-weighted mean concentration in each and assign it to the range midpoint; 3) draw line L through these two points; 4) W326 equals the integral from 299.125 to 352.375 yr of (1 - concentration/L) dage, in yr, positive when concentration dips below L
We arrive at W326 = -2.50 yr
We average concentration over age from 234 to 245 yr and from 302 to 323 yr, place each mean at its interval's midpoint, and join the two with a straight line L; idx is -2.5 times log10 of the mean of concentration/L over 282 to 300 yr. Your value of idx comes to 0.06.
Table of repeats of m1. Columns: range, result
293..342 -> 45.5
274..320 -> 45.8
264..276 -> 46.5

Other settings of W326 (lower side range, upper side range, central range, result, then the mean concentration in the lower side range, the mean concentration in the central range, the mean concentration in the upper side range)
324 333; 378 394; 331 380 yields 0.63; 44.6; 42.6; 41.4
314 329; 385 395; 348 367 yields 0.72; 46.9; 42.3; 41.3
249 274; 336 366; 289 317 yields -1.45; 44.4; 45.8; 42.6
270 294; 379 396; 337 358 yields 0.24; 45.6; 42.5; 41.4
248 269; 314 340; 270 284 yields -0.86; 43.6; 46.8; 45.6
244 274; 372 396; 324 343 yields -0.58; 44.2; 43.9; 41.5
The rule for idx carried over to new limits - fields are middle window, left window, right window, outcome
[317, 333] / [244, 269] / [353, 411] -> -0.08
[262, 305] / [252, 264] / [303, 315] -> 0.01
